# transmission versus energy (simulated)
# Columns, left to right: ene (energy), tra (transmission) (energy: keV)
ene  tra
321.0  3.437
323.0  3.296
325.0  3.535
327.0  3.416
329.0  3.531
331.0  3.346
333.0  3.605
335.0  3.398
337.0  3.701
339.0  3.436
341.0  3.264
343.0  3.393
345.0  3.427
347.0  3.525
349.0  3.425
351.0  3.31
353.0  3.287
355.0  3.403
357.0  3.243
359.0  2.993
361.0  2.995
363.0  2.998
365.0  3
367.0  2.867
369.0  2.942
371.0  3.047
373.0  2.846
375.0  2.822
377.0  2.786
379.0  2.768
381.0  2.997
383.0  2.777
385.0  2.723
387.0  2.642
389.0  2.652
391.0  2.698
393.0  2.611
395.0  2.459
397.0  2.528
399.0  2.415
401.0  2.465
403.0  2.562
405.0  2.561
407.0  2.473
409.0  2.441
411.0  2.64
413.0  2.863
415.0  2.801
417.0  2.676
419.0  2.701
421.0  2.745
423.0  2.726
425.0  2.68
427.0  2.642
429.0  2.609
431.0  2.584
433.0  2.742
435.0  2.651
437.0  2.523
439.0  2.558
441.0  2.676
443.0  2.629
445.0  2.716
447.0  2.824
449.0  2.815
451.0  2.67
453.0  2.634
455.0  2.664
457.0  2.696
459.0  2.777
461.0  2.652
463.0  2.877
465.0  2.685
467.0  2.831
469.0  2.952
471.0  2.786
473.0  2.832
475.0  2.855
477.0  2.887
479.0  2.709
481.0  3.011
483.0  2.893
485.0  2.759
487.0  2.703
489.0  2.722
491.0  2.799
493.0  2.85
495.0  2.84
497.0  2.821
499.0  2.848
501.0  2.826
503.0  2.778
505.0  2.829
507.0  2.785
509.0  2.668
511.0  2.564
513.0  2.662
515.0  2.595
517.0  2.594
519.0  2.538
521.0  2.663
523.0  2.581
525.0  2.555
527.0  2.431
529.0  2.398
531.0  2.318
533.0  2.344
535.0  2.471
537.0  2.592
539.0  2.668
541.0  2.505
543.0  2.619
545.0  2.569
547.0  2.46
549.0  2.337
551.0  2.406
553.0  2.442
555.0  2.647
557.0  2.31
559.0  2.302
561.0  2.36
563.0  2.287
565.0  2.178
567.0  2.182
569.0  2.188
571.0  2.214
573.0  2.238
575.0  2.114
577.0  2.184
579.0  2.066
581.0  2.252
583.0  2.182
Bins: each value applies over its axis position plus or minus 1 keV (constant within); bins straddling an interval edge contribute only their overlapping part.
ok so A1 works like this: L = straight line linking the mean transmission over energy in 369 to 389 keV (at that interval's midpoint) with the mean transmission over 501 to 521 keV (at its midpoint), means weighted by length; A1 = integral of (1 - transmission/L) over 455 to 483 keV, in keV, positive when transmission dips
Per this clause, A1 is -0.90 keV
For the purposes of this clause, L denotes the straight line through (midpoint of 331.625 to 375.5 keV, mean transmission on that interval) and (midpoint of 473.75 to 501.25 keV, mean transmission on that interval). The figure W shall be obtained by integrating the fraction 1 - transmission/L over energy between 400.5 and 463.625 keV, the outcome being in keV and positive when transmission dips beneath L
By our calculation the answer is 6.8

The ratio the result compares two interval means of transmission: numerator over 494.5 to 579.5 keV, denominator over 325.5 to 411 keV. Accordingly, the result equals 0.83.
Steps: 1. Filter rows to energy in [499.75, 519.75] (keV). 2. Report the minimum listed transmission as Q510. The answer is 2.538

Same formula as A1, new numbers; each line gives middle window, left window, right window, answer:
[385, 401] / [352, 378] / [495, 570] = 2.0 keV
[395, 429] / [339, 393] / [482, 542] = 3.5 keV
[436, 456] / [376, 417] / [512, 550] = -0.6 keV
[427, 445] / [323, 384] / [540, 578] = 1.5 keV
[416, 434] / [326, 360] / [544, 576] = 1.9 keV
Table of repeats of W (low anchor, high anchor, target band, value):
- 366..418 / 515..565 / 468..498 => -3.2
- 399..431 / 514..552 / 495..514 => -1.7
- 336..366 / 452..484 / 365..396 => 3.8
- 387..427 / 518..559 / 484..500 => -1.6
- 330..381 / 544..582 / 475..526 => -3.4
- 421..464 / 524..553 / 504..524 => -0.9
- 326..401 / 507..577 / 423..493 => -0.3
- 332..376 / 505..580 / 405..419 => 1.6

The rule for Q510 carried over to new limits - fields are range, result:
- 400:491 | 2.441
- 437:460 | 2.523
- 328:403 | 2.415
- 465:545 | 2.318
